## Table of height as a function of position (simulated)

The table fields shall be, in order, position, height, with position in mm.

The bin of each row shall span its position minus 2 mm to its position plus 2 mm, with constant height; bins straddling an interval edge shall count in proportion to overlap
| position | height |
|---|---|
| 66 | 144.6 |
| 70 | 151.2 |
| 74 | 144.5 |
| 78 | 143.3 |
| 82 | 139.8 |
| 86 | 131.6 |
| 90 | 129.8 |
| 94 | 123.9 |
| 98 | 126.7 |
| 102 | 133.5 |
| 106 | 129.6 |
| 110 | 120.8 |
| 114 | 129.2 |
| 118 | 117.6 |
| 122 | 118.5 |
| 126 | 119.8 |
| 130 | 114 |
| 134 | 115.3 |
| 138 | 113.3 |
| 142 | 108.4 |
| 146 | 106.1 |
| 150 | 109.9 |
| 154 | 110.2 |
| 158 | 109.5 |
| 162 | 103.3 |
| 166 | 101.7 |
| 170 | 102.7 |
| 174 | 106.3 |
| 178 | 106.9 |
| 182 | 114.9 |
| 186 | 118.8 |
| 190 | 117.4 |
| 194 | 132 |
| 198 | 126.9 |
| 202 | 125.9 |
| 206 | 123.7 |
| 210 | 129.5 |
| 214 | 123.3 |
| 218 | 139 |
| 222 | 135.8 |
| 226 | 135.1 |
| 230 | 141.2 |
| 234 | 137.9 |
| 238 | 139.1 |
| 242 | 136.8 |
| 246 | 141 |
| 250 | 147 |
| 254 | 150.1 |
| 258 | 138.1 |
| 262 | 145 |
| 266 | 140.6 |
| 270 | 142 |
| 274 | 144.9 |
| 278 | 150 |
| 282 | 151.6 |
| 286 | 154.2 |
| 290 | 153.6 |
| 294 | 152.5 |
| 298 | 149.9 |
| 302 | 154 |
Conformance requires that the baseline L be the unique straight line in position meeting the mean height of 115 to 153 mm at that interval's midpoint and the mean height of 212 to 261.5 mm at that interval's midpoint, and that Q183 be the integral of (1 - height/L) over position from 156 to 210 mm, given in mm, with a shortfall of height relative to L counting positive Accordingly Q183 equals 4.7 mm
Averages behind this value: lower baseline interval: 114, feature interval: 115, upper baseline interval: 139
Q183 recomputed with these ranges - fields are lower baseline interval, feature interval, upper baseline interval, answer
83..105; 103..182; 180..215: 8.6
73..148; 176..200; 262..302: 2.8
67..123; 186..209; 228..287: 2.4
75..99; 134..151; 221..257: 3.2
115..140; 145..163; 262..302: 2.1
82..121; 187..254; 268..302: 4.1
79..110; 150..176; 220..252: 5.5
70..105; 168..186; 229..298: 4.0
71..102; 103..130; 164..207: 1.4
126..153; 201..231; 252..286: 0.1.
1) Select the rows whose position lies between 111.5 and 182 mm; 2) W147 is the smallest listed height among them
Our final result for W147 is 101.7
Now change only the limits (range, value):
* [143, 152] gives 106.1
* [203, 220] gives 123.3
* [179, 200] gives 114.9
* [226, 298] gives 135.1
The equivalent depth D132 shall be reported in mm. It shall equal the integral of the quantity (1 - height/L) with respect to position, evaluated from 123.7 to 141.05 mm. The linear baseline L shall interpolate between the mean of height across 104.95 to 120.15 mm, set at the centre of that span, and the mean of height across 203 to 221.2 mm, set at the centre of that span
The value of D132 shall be 1.4 mm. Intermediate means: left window 124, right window 129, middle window 115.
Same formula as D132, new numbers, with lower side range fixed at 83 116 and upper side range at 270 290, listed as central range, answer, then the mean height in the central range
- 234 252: 0.58 mm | 141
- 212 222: 0.72 mm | 132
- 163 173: 2.48 mm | 103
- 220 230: 0.47 mm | 137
